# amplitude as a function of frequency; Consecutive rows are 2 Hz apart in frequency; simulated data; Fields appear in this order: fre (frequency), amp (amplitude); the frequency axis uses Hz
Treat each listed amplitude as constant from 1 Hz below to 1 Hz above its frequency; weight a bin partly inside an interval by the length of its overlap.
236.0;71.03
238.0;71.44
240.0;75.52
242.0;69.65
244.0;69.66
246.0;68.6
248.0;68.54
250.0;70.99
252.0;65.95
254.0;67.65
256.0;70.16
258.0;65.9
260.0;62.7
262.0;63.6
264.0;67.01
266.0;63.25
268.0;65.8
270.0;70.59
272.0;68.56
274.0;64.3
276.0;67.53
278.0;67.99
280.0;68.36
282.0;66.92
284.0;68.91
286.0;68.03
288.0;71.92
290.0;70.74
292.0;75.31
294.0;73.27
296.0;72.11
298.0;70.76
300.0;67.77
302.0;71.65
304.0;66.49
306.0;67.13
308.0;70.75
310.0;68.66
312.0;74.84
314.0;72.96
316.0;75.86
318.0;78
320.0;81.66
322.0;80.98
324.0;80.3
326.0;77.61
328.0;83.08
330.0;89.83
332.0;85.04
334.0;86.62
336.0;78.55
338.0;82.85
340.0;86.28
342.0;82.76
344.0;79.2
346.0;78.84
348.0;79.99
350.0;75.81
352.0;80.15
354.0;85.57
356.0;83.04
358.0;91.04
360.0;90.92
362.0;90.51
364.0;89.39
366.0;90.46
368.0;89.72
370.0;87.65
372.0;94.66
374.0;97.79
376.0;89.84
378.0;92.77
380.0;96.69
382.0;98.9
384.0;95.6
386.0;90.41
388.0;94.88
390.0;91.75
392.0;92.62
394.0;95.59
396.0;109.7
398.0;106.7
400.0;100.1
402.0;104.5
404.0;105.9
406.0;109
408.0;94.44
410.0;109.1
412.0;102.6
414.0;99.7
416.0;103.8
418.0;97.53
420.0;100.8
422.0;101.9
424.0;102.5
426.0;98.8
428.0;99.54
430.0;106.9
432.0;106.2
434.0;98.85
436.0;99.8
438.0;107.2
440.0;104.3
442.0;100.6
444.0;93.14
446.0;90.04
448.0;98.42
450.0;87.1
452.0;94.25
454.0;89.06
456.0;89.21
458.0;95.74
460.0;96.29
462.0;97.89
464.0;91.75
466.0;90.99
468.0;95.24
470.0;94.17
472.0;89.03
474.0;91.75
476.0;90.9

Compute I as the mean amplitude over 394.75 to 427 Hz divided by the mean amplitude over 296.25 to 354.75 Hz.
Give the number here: 1.3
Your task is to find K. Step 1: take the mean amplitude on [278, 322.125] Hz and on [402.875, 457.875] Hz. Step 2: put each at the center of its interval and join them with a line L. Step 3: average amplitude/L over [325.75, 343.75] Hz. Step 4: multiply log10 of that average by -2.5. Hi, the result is -0.06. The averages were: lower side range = 71.7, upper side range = 99.6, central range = 83.7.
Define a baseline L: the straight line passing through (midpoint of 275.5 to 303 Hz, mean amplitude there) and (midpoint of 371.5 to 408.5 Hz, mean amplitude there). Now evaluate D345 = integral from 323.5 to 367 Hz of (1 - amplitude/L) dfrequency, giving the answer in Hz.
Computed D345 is 0.80 Hz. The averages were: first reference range 70.1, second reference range 98.1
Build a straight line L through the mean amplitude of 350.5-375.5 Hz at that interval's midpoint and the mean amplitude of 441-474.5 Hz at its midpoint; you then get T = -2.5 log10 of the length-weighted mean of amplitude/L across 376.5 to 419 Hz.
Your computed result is -0.10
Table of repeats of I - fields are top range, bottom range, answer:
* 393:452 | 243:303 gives 1.48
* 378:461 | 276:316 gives 1.41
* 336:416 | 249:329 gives 1.31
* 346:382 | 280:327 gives 1.22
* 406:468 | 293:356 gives 1.27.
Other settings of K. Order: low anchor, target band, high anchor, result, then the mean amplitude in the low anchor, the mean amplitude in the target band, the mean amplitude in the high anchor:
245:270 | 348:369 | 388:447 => 0.026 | 66.8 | 86.3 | 101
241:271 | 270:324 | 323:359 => 0.050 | 67.3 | 71.4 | 82.6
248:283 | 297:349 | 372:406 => 0.052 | 66.9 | 77.6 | 98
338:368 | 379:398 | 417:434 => -0.044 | 84.7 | 96.8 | 102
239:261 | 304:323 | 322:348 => 0.069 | 68.7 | 74.1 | 82.4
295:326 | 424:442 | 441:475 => -0.144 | 73.5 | 103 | 93.2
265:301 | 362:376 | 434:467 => -0.110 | 69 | 91.4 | 95.5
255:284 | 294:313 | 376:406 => 0.080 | 66.7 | 70.2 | 98.4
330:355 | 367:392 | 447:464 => -0.091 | 82.1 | 93.4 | 93.4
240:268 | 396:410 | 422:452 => -0.119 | 67.5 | 104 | 99.4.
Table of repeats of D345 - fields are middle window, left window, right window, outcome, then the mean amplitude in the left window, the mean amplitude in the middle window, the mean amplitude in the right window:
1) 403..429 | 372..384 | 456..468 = -2.0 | 95.2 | 102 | 94.1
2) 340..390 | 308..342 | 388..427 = 1.0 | 80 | 88.6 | 101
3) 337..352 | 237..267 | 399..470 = 0.5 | 68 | 80.8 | 98.9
